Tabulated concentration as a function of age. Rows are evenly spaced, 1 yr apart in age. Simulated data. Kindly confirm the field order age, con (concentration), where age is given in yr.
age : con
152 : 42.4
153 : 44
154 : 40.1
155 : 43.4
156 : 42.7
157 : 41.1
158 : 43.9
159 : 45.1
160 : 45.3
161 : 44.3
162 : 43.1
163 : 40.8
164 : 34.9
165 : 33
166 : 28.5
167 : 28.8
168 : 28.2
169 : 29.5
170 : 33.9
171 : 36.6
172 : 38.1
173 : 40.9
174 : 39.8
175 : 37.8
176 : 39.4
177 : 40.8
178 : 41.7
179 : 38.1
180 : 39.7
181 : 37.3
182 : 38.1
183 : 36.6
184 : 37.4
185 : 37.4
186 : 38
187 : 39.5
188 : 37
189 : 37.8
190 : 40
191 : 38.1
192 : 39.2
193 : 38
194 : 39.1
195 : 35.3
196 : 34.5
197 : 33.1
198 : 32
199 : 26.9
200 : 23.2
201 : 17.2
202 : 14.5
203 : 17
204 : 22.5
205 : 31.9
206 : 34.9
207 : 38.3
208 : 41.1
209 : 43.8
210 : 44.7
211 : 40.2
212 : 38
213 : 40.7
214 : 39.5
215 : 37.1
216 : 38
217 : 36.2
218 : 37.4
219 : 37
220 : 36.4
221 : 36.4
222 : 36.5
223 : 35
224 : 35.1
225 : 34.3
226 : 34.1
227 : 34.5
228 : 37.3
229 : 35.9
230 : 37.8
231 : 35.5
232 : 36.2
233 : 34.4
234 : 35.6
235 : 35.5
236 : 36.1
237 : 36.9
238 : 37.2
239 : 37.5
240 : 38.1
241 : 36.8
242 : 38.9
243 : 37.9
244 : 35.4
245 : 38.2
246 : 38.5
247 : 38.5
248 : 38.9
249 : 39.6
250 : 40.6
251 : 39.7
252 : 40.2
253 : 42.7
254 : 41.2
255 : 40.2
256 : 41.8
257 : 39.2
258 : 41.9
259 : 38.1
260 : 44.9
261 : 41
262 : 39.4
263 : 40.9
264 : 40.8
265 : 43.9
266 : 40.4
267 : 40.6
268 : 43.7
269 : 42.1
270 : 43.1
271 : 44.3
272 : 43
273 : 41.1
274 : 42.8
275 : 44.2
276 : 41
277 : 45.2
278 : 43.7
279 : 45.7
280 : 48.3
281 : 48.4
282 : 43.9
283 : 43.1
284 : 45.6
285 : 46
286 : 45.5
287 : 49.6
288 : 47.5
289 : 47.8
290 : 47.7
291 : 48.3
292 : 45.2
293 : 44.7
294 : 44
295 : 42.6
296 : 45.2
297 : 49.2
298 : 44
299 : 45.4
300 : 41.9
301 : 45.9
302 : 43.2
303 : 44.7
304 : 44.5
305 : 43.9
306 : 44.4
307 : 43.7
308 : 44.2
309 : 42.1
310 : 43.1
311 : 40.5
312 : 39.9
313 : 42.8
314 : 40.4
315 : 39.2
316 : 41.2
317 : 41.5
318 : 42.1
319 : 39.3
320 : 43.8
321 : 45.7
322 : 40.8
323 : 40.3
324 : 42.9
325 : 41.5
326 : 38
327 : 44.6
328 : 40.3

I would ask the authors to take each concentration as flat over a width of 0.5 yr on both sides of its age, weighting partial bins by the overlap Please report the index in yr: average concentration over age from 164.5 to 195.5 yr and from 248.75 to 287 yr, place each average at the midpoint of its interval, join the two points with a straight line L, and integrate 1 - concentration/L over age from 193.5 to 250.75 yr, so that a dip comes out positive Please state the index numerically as 6.3 yr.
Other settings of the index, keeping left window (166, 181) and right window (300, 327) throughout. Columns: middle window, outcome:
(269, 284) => -1.23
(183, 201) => 0.96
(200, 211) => 2.07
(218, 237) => 1.41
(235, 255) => 0.46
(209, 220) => -0.25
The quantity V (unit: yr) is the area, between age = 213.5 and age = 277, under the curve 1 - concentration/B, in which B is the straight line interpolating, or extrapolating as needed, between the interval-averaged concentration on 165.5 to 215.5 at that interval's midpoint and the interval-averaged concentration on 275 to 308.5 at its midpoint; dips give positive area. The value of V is 2.8 yr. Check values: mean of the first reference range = 35.2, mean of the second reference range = 45.3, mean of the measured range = 38.9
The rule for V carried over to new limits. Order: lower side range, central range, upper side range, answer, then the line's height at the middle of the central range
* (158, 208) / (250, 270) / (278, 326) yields -0.1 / 40.9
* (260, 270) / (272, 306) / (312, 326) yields -2.9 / 41.6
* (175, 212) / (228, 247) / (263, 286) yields 1.4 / 39.8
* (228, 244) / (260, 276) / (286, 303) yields -0.2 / 41.6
